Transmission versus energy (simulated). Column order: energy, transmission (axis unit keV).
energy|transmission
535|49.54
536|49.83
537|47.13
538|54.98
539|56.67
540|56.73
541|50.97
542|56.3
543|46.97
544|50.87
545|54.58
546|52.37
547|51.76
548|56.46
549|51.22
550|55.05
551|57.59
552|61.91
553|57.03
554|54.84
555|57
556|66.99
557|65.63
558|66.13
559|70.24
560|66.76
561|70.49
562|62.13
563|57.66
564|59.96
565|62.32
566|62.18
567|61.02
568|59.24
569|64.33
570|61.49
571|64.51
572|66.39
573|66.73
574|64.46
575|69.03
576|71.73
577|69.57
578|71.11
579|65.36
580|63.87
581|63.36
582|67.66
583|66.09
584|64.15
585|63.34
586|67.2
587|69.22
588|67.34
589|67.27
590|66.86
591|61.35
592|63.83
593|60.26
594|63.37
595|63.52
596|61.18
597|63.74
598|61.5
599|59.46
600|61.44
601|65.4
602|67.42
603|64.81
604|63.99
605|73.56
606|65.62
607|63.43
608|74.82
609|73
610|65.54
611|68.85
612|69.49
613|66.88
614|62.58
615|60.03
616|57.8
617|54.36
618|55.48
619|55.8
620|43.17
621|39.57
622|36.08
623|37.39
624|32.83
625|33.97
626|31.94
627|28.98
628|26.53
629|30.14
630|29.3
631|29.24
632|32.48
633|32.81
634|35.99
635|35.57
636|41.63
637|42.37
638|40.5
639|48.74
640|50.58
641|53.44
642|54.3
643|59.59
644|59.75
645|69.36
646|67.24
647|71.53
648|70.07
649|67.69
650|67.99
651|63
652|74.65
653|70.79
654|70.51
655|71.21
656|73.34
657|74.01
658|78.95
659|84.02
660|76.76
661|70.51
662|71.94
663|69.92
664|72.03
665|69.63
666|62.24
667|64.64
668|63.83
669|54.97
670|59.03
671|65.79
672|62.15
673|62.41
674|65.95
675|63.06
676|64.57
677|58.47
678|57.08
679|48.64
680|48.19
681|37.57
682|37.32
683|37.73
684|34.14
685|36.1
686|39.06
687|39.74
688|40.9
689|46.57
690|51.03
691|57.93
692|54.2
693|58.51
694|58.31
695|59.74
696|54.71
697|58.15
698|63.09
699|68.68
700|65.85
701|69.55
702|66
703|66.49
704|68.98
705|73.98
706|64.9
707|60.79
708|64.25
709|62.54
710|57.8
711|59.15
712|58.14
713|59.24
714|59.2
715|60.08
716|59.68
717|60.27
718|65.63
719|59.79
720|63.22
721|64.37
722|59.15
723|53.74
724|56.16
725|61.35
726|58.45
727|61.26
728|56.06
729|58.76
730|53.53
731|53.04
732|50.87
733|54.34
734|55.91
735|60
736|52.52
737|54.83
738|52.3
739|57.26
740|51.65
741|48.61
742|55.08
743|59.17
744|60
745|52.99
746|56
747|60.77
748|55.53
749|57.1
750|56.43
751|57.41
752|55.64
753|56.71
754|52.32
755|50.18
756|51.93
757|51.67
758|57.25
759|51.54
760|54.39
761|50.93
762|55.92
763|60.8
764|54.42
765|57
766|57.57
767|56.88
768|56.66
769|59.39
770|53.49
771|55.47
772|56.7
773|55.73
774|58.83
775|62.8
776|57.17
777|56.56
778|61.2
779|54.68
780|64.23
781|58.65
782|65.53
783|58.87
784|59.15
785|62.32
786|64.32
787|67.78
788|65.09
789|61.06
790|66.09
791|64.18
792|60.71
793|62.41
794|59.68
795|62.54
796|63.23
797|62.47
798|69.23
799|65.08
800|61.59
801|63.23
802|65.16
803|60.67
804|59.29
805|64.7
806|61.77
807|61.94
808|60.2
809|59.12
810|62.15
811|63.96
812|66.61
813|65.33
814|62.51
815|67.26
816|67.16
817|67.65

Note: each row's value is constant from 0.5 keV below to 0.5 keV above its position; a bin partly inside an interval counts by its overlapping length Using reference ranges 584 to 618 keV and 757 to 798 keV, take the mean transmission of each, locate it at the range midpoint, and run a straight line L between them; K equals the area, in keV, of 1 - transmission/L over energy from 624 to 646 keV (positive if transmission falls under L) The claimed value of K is 7.57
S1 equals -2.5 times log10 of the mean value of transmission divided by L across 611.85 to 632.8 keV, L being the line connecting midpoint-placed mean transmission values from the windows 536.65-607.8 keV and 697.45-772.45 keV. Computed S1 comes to 0.38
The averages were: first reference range 62.1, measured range 42.9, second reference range 58.1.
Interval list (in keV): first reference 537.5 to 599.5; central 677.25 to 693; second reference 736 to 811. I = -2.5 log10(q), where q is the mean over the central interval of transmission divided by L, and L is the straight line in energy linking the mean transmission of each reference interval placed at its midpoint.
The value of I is 0.31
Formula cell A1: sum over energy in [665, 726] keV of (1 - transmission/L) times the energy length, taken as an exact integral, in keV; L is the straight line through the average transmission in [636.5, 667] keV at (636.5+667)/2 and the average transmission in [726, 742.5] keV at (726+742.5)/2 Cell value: 2.2 keV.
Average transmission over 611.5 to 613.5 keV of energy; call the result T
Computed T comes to 68.2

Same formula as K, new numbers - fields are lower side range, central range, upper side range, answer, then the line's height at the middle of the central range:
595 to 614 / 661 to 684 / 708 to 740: 1.06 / 61.4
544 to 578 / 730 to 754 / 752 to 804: 1.75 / 59.6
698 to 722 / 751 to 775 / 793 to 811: 2.82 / 62.9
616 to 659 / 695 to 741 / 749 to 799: -3.37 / 55.8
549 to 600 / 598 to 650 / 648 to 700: 7.69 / 62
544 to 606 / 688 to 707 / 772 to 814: 0.48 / 62.5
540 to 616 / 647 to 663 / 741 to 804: -2.85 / 61.3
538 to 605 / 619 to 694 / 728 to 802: 8.28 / 60.3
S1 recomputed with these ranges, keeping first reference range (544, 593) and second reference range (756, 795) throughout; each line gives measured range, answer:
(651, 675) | -0.130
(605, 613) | -0.112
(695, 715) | -0.050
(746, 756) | 0.070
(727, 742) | 0.097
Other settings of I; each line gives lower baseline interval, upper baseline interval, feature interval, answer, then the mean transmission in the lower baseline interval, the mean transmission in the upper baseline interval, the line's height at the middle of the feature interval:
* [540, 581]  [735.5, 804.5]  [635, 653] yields 0.024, 61.1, 58.3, 60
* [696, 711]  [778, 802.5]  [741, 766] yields 0.149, 64.5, 62.8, 63.5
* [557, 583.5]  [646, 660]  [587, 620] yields 0.068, 65.2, 72.1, 68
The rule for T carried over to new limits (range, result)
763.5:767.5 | 56.5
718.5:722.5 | 61.6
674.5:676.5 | 63.8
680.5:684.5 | 36.7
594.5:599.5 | 61.9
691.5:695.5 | 57.7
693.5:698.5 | 58.8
